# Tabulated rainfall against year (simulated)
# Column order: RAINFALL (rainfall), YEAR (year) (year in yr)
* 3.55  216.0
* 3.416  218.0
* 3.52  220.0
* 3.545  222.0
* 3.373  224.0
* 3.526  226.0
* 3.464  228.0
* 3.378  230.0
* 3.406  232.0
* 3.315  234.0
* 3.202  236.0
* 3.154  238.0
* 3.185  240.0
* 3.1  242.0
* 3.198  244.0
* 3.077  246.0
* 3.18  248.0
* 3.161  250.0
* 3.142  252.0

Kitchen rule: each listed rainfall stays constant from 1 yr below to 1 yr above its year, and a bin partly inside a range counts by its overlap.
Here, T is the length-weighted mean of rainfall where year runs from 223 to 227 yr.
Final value 3.45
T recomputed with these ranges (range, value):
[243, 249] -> 3.15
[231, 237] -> 3.31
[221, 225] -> 3.46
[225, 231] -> 3.46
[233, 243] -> 3.19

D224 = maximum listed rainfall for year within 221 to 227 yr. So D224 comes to 3.545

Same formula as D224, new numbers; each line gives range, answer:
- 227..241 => 3.464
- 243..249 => 3.198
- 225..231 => 3.526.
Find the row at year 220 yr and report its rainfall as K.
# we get 3.52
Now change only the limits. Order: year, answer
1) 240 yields 3.185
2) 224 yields 3.373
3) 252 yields 3.142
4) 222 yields 3.545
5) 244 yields 3.198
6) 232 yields 3.406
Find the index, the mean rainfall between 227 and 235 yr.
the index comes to 3.39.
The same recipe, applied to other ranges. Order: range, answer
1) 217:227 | 3.48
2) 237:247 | 3.14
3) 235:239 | 3.18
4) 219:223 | 3.53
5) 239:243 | 3.14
